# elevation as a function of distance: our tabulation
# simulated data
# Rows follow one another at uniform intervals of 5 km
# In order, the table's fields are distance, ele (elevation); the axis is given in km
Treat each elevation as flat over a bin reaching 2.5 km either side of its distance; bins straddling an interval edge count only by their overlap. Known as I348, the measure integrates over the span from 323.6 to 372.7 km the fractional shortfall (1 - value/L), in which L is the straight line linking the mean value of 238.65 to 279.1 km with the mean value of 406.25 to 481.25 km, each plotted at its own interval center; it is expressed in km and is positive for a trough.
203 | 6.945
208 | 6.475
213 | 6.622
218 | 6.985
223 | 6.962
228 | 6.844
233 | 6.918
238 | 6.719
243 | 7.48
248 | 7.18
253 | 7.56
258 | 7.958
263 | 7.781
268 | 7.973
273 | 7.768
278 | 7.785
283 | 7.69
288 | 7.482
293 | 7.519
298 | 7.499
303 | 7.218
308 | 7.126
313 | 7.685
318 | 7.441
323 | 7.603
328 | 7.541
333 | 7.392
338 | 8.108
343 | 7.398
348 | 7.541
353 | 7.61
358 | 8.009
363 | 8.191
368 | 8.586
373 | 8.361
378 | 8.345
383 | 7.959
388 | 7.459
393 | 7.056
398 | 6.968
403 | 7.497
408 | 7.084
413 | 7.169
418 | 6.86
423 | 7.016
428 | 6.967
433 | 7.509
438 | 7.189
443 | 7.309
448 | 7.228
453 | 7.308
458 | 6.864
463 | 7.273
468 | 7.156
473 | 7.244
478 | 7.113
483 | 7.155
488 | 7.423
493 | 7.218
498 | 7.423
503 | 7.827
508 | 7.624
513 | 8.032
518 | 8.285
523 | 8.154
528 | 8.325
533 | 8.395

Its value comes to -2.87 km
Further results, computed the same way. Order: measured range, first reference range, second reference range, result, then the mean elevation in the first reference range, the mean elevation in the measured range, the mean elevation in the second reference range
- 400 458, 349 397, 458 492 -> 2.6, 7.91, 7.18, 7.2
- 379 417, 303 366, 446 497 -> 0.5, 7.63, 7.34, 7.2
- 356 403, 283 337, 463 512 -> -2.7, 7.48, 7.86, 7.37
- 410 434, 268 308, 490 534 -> 2.1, 7.56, 7.08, 7.9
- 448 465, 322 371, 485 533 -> 1.5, 7.81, 7.16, 7.84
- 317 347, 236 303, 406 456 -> -0.7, 7.56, 7.59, 7.16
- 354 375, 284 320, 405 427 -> -3.0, 7.44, 8.24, 7.04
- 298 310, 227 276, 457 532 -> 0.4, 7.44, 7.24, 7.57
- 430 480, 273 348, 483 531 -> 3.3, 7.54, 7.22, 7.78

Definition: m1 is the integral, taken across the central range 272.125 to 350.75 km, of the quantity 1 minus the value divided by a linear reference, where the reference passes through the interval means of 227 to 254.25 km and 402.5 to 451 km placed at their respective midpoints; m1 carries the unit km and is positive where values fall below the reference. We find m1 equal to -4.5 km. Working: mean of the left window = 7.11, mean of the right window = 7.17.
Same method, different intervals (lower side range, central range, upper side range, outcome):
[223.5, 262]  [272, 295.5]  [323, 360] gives -0.7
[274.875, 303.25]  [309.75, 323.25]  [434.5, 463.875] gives -0.1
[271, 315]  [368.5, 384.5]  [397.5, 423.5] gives -2.3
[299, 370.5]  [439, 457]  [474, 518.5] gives 0.8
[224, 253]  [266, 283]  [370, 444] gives -1.6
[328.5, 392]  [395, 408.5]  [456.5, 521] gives 1.0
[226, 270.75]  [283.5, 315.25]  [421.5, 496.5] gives -0.4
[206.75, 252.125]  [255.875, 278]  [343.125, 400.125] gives -2.1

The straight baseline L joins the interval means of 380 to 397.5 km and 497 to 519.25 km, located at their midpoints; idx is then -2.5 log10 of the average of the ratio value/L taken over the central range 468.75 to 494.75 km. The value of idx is 0.08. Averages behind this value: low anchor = 7.46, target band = 7.23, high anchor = 7.84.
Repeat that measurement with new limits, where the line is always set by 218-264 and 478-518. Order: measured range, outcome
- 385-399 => 0.03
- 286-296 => -0.03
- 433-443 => 0.03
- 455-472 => 0.06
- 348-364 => -0.07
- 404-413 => 0.04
